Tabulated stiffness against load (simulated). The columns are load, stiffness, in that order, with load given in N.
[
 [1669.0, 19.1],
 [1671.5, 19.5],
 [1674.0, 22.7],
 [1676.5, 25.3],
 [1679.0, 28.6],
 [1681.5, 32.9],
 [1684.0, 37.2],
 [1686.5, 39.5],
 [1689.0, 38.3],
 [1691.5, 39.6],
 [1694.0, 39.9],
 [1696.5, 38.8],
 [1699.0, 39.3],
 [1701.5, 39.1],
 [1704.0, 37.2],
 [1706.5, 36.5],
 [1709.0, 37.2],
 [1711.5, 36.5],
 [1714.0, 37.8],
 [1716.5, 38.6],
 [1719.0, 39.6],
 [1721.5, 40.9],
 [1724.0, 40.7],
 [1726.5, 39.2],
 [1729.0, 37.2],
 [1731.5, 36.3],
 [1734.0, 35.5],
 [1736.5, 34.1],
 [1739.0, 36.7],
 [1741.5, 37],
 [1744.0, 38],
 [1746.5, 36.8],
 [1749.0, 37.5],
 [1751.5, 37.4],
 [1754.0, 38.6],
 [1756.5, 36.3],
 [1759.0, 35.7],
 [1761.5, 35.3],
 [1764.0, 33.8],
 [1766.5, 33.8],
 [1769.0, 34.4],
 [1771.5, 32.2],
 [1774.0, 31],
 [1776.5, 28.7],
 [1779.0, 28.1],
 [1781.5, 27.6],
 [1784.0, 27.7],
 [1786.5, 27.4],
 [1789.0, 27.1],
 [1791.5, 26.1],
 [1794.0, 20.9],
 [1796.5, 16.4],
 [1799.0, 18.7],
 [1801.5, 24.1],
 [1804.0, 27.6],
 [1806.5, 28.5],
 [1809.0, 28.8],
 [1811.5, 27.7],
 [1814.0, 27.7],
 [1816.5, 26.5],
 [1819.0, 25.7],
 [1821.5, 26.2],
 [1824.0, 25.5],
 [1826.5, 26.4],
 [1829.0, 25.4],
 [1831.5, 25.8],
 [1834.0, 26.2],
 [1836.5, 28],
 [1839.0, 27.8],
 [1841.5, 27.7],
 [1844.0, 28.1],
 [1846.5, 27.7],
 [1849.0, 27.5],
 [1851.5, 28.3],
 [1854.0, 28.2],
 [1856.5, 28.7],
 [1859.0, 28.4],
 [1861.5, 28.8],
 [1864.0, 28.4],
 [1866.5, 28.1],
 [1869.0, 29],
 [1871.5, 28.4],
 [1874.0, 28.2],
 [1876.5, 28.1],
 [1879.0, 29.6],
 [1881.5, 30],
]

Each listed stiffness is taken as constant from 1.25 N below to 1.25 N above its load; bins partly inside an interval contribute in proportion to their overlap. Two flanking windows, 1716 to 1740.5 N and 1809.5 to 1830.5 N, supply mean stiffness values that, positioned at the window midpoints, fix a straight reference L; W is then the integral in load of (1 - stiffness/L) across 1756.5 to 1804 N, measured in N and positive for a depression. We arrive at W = 4.7 N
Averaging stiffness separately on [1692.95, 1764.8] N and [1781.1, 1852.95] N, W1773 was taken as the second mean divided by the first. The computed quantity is 0.7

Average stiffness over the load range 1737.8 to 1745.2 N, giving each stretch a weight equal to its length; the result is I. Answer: 37.2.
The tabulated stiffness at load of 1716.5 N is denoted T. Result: 38.6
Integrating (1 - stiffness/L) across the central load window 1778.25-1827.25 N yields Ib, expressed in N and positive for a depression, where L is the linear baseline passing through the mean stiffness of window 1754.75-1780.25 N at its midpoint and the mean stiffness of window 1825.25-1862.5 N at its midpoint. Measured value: 7.64 N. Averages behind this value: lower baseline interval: 33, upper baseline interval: 27.5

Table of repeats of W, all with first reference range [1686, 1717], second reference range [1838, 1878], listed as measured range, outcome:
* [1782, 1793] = 1.95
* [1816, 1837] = 2.87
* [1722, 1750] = -0.93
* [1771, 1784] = 1.64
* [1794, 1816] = 4.75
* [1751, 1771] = -0.57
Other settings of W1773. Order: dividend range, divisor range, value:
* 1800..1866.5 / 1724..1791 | 0.80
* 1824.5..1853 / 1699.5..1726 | 0.71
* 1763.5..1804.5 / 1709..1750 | 0.72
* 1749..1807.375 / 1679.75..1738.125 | 0.78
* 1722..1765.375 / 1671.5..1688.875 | 1.20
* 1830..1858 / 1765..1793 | 0.94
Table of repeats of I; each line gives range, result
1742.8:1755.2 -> 37.7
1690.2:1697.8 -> 39.4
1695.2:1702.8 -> 39.1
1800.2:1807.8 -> 26.7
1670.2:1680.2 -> 24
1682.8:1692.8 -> 38.7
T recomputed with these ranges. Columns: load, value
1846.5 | 27.7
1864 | 28.4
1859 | 28.4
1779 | 28.1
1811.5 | 27.7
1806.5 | 28.5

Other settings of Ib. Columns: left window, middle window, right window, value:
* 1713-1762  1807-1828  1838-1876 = 3.0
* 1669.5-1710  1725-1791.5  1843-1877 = -4.2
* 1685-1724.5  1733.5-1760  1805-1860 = -1.4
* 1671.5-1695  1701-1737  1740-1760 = -2.7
